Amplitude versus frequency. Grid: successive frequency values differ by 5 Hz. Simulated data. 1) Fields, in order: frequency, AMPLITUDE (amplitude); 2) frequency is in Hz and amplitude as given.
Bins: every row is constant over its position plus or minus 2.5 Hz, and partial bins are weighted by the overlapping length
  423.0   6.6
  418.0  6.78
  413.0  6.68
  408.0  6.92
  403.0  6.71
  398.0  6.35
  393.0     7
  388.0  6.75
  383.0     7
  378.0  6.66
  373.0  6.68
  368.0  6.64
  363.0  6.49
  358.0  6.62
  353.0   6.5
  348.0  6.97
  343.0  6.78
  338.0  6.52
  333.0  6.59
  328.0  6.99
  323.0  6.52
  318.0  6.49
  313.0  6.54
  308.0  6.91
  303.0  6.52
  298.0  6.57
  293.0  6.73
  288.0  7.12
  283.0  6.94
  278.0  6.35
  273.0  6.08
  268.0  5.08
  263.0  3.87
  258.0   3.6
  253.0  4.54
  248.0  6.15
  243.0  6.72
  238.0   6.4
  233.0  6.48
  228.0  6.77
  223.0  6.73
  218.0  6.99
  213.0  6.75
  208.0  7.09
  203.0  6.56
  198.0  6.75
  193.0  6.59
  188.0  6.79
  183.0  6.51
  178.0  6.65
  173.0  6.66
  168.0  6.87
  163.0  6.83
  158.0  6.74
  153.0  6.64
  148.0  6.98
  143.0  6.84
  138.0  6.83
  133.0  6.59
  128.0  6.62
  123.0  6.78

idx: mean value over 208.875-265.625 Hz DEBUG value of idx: 5.94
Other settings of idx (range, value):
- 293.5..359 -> 6.66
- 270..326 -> 6.61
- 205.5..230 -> 6.87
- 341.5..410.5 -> 6.72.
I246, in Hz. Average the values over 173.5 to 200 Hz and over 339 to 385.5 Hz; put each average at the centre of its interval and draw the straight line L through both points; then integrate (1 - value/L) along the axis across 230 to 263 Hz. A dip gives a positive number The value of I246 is 5.6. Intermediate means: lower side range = 6.66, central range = 5.53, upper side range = 6.7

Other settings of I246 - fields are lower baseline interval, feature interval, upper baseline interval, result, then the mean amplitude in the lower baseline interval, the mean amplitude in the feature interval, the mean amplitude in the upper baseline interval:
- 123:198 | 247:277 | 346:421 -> 8.1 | 6.73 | 4.9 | 6.71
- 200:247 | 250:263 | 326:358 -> 5.0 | 6.7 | 4.11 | 6.71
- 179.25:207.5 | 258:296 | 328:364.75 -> 4.5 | 6.67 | 5.87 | 6.67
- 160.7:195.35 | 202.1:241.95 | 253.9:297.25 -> -3.0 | 6.7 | 6.73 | 5.71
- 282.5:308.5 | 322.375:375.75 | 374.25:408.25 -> 0.8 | 6.78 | 6.67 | 6.76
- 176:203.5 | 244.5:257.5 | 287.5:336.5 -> 2.9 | 6.65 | 5.18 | 6.68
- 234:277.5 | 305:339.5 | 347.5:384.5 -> -2.7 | 5.39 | 6.65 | 6.67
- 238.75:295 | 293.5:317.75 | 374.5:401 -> -2.2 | 5.76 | 6.63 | 6.75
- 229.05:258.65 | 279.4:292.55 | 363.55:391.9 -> -1.7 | 5.83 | 6.93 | 6.74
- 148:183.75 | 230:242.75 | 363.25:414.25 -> 0.4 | 6.73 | 6.5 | 6.73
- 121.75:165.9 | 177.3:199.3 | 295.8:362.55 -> 0.3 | 6.76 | 6.65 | 6.65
